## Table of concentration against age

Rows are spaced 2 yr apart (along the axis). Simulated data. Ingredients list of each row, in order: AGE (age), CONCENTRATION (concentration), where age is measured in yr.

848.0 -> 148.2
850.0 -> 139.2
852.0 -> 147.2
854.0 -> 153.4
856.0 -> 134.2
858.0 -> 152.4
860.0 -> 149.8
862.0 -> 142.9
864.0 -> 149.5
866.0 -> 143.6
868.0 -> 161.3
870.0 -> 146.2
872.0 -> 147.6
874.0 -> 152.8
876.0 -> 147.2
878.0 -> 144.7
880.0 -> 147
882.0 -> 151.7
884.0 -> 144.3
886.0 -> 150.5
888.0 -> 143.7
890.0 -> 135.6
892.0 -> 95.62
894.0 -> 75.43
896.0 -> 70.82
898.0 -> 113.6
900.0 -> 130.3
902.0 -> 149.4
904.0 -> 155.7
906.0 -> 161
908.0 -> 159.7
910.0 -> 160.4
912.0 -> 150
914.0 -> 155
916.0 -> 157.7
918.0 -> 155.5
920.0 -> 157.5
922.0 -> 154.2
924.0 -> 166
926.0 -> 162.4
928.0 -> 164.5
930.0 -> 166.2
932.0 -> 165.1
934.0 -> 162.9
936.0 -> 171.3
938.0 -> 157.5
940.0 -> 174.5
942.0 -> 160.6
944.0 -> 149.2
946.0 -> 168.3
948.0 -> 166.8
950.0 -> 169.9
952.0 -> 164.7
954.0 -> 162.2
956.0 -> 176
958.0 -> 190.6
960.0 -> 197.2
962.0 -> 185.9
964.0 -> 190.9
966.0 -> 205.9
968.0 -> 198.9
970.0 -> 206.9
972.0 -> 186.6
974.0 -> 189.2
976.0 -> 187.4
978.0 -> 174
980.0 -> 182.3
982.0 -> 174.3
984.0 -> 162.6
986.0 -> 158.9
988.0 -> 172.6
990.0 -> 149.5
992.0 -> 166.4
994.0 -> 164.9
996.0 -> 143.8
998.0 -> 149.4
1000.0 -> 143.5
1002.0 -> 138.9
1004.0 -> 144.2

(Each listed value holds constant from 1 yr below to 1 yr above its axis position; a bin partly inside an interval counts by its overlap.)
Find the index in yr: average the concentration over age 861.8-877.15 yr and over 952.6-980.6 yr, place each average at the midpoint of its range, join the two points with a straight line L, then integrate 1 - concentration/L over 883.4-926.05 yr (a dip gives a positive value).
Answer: 6.0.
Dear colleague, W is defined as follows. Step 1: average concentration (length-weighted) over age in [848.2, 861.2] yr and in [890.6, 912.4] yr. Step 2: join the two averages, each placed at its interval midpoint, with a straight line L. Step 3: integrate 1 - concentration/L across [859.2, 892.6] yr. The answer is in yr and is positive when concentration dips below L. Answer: -1.6 yr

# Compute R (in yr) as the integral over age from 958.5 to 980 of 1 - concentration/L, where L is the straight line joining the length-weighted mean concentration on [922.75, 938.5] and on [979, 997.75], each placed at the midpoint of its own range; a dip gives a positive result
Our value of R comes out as -3.7 yr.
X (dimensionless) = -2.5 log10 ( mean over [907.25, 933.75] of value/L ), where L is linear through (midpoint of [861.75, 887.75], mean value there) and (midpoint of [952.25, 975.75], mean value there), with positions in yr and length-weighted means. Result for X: 0.06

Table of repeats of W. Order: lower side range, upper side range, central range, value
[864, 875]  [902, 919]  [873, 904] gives 4.45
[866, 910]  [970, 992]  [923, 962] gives -2.20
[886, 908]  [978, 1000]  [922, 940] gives -3.24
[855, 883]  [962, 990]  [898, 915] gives 1.04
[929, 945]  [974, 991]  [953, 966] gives -1.41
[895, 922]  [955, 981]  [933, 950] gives 0.56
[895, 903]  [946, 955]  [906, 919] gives -2.80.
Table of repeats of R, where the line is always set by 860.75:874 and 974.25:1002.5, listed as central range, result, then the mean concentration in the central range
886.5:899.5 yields 3.7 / 108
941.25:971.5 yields -3.9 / 180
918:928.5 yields -0.3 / 160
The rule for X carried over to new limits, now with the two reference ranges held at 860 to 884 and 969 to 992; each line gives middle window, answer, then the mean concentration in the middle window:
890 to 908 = 0.26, 122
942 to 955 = 0.03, 163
